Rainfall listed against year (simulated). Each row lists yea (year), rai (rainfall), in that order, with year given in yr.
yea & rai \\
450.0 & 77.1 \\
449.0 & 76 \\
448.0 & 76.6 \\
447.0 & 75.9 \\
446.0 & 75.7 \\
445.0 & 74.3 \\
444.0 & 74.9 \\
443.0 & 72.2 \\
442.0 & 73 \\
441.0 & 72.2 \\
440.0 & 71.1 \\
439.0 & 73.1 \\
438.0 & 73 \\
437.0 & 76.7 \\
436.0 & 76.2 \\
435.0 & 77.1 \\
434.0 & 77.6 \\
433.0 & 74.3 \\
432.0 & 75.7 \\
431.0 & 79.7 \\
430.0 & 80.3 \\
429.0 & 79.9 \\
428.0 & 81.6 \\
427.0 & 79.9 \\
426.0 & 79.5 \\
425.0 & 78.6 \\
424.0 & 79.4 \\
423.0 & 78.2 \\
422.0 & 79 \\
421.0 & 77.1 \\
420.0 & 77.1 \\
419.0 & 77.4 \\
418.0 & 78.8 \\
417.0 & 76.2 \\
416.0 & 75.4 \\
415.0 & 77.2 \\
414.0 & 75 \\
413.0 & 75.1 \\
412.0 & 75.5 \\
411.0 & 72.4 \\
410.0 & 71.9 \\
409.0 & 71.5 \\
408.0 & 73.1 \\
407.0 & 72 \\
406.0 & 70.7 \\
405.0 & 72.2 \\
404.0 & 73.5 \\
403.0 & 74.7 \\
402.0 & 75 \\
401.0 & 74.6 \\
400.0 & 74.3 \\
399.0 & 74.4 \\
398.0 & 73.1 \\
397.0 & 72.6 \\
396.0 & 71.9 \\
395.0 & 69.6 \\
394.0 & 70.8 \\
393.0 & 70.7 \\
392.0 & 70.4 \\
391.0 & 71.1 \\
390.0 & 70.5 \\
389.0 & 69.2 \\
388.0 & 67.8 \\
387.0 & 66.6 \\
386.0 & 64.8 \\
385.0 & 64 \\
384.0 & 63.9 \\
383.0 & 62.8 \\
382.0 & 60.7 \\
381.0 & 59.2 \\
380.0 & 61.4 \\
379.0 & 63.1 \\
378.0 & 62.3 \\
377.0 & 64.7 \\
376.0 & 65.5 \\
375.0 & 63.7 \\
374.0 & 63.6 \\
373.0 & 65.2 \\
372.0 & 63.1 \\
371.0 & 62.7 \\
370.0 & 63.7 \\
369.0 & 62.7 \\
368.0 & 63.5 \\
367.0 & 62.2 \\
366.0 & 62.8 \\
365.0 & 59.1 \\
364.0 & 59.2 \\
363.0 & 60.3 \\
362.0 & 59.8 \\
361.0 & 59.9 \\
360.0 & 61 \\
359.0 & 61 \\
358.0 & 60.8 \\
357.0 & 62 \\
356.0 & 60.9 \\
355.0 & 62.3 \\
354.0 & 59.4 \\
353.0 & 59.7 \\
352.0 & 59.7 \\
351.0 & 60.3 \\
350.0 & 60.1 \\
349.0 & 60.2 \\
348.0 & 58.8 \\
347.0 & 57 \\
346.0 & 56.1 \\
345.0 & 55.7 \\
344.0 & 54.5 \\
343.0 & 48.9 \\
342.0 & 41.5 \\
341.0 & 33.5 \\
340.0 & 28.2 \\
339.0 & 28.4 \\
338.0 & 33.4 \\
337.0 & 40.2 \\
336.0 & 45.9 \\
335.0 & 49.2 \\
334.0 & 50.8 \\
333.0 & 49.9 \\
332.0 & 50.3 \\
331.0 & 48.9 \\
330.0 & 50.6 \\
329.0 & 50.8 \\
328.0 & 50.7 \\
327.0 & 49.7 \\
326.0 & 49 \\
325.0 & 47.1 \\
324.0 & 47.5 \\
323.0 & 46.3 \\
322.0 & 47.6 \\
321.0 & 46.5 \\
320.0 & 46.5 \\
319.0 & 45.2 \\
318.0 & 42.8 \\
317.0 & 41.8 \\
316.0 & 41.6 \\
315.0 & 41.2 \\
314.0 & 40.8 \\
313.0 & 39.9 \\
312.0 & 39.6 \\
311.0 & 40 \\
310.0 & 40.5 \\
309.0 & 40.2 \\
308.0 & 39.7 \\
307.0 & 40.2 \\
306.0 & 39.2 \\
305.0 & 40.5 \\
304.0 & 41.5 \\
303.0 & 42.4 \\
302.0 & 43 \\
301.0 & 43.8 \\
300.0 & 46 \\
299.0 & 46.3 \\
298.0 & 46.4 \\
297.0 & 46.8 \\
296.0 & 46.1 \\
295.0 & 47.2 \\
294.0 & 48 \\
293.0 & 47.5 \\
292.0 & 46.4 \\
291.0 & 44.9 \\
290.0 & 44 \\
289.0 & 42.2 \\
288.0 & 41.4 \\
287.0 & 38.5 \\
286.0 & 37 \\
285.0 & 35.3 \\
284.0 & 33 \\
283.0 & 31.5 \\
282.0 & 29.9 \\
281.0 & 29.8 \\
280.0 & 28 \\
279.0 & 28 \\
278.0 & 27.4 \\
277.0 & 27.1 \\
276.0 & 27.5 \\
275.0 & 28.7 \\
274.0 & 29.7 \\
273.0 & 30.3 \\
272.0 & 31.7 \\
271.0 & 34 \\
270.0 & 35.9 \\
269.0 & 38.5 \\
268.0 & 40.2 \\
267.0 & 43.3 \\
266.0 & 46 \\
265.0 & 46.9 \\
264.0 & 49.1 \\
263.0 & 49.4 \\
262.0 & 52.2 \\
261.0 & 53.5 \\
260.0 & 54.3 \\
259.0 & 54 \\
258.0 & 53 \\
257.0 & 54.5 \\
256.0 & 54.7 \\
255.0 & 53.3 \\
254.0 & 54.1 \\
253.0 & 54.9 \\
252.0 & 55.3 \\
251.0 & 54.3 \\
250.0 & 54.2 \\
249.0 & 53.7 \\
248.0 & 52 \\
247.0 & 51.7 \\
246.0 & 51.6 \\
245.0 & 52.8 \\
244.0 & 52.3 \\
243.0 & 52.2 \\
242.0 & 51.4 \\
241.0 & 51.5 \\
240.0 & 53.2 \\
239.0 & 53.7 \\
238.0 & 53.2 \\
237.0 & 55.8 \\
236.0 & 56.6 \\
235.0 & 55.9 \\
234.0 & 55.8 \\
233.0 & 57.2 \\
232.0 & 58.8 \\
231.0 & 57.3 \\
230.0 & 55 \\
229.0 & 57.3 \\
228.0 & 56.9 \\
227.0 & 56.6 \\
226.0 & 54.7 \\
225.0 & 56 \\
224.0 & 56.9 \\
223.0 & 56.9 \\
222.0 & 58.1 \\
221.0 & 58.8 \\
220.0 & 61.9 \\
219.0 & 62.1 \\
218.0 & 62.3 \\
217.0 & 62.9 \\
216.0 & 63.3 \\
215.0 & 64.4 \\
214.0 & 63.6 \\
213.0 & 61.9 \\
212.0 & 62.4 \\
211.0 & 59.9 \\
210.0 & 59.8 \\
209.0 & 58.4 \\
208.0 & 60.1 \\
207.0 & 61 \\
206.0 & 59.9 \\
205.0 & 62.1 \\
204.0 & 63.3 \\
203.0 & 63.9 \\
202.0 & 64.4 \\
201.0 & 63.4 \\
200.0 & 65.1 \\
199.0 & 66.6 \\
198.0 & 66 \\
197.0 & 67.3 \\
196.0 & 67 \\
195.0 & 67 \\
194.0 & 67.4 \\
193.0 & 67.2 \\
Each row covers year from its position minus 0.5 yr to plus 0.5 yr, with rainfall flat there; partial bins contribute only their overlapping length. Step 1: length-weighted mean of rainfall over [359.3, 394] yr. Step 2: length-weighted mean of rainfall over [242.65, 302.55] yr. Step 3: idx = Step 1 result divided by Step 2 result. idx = 1.5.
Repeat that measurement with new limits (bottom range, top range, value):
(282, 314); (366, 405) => 1.61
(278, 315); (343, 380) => 1.51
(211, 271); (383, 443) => 1.36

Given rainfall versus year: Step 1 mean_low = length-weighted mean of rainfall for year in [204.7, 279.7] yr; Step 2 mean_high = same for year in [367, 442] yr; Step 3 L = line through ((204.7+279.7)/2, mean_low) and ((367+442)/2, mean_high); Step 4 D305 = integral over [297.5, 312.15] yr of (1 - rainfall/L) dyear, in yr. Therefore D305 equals 4.3 yr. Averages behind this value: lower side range 51.9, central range 42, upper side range 71.6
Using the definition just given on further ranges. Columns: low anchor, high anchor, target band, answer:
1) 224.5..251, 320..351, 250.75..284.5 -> 7.2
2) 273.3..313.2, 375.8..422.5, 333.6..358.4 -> 1.6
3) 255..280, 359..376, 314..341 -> 4.5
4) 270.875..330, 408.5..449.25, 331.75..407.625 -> -1.3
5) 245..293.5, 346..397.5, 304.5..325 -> 3.8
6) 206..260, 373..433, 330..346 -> 5.2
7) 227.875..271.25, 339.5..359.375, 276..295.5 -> 5.9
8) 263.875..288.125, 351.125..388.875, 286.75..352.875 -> 1.7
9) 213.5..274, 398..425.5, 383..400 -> 0.7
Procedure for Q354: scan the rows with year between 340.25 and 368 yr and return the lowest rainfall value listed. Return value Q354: 33.5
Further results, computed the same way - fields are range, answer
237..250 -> 51.4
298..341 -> 28.2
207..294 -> 27.1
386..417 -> 64.8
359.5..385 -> 59.1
